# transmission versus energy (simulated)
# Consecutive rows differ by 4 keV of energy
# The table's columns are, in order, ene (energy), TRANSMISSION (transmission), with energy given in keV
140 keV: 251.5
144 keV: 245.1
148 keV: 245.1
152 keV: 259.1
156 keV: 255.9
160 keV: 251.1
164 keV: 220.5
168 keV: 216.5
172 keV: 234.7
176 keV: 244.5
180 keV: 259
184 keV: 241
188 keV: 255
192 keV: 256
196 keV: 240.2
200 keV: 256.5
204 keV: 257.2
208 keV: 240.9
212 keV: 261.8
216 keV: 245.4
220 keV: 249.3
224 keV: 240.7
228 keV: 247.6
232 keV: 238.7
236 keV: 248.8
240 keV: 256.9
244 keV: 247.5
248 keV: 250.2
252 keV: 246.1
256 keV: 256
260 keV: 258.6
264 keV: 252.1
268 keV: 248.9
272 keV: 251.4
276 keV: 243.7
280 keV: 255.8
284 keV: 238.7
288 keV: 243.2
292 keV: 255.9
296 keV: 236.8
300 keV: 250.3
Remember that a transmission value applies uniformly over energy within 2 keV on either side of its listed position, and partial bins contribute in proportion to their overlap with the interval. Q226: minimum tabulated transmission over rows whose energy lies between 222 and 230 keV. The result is 240.7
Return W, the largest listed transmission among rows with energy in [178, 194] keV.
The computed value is 259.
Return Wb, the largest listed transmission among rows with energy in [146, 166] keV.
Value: 259.1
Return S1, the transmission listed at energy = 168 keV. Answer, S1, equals 216.5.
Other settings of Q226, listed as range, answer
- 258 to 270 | 248.9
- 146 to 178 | 216.5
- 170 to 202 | 234.7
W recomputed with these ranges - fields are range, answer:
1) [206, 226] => 261.8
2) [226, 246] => 256.9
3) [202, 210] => 257.2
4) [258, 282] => 258.6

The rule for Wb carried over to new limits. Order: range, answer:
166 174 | 234.7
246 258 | 256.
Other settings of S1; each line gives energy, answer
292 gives 255.9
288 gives 243.2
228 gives 247.6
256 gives 256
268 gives 248.9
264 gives 252.1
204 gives 257.2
